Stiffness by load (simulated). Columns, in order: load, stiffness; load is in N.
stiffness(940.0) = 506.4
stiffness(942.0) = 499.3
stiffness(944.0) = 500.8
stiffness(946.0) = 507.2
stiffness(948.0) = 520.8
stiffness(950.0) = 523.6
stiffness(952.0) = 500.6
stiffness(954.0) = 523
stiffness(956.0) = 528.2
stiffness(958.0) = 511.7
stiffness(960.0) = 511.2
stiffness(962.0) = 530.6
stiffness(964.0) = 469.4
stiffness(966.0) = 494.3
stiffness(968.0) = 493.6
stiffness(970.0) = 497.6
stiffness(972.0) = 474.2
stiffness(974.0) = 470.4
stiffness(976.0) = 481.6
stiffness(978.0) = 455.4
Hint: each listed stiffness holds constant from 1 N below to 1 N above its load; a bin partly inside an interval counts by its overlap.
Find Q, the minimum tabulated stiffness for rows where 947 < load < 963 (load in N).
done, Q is 500.6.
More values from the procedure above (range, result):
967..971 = 493.6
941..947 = 499.3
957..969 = 469.4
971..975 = 470.4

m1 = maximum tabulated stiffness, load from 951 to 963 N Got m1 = 530.6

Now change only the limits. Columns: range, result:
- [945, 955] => 523.6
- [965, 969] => 494.3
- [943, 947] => 507.2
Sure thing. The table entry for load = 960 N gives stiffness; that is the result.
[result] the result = 511.2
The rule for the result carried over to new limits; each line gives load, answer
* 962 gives 530.6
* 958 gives 511.7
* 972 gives 474.2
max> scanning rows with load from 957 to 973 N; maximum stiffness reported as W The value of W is 530.6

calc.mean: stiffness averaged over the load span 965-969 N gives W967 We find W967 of 494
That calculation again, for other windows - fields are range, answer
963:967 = 482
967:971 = 496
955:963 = 520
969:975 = 481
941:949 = 507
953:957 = 526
